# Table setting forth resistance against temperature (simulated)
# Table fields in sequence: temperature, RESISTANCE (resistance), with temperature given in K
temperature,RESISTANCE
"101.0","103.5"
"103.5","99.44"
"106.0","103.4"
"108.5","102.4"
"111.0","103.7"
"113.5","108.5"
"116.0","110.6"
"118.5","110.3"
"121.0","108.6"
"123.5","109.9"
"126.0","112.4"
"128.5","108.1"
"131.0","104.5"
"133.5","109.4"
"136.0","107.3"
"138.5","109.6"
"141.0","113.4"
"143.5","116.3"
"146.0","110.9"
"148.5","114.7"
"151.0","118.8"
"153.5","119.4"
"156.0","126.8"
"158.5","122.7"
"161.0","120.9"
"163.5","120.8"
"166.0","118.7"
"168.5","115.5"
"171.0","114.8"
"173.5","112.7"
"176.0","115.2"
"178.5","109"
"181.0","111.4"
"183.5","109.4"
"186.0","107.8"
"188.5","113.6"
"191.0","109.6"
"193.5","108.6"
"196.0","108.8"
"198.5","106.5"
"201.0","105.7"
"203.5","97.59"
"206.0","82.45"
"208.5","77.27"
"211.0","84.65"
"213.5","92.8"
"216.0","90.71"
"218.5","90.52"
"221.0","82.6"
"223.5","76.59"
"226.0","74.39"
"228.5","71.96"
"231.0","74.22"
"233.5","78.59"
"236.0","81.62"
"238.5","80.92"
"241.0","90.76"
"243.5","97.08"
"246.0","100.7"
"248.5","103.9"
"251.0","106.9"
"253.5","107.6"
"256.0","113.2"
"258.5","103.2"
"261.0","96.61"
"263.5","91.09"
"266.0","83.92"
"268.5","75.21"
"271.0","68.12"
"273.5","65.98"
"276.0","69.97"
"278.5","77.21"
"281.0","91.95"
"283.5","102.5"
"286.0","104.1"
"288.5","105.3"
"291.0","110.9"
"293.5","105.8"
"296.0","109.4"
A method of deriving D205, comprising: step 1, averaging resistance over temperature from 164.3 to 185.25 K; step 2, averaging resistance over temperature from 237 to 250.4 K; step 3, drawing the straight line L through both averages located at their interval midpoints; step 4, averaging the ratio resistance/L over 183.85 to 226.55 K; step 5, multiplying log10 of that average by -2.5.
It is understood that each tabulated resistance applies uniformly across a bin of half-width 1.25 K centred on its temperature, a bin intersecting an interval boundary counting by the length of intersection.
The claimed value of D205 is 0.11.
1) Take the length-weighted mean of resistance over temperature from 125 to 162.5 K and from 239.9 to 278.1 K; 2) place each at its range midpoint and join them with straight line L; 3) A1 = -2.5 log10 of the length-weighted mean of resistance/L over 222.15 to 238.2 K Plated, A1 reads 0.26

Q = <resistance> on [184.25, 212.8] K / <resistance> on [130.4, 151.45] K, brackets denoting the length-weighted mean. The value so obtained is 0.9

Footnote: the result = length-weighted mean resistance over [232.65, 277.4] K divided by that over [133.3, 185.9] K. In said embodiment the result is 0.78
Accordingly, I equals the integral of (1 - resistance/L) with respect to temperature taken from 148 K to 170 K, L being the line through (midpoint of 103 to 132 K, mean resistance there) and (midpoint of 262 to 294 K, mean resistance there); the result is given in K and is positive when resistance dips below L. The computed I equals -3.8 K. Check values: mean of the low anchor 107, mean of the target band 120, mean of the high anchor 88.3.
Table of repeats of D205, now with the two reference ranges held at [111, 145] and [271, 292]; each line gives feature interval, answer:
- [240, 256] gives -0.09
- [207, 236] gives 0.20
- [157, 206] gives -0.09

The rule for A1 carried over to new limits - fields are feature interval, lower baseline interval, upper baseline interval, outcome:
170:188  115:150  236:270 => -0.068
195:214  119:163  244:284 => 0.086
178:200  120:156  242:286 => -0.055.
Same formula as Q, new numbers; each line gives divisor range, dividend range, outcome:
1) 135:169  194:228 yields 0.77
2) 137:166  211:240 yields 0.69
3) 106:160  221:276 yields 0.78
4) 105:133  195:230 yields 0.82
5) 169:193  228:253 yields 0.80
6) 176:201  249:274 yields 0.84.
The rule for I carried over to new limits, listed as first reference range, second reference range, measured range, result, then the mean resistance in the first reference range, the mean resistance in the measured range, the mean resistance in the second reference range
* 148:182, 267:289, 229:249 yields 1.65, 117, 87.3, 83.8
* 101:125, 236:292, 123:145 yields -1.22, 106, 110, 92.7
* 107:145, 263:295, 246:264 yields -2.28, 109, 104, 88.7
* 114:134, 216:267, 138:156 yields -1.76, 109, 116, 90.4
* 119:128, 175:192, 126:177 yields -2.08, 110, 115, 111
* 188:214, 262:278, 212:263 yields -2.79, 98.6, 90.7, 76.1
